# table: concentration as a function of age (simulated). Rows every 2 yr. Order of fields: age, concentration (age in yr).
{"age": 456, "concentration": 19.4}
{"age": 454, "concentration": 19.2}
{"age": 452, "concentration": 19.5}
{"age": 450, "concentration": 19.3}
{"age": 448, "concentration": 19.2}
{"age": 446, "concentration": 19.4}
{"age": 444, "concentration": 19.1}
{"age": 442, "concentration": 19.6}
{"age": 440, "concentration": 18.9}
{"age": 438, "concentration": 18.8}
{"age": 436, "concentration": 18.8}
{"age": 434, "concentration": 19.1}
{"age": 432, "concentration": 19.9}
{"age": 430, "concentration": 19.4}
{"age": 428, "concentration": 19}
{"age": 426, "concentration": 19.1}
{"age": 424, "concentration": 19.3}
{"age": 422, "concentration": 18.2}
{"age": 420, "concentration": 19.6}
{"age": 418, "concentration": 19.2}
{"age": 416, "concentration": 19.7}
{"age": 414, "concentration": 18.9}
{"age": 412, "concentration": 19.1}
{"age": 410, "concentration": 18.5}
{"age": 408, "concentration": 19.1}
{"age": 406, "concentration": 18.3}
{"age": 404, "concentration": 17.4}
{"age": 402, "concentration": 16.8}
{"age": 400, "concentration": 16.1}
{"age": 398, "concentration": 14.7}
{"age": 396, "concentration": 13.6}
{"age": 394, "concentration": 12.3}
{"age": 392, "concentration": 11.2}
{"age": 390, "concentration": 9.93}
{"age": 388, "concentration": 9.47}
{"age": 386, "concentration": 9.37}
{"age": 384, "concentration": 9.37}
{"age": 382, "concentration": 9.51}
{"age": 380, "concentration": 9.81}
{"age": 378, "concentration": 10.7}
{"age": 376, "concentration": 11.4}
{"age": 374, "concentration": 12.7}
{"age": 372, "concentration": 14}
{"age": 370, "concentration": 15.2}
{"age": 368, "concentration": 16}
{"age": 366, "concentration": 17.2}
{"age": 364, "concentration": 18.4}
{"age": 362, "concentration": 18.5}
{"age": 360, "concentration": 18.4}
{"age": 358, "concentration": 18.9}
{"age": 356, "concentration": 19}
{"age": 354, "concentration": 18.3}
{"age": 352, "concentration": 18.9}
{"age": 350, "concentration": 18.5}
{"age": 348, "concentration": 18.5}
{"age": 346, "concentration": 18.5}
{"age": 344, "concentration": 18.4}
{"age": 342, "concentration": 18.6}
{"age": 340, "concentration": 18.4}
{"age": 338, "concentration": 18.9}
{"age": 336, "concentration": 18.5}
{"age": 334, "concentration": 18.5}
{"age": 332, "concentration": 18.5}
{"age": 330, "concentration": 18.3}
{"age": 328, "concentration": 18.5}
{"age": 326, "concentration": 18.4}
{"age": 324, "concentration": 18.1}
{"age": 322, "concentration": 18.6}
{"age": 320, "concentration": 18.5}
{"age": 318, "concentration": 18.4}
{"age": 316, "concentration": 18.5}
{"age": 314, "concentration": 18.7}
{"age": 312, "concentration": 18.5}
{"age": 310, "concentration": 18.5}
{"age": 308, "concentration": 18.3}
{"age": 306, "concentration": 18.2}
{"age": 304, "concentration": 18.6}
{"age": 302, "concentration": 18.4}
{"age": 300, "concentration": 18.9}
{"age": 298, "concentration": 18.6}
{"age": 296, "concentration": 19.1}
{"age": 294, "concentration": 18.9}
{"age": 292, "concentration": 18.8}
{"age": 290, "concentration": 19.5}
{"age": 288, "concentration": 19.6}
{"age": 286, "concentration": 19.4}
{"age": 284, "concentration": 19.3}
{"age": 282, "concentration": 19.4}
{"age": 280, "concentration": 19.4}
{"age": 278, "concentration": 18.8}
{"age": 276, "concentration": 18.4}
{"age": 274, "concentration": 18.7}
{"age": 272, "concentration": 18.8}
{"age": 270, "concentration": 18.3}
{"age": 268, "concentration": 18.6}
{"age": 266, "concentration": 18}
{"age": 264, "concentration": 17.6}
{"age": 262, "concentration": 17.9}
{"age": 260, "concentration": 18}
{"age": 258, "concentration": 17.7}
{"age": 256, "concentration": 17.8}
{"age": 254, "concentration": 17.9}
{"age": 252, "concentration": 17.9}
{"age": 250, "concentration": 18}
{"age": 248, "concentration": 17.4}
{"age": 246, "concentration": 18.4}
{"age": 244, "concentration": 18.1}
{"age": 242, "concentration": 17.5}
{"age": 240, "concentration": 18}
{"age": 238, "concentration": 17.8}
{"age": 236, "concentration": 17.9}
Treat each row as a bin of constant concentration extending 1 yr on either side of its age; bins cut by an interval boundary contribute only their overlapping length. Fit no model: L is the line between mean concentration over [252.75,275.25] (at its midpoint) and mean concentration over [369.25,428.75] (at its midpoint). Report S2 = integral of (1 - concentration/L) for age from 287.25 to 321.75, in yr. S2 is -3.0 yr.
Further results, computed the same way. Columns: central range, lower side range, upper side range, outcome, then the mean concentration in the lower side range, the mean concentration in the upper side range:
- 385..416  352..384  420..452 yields 3.7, 15.1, 19.2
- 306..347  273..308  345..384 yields -2.6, 18.9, 15.7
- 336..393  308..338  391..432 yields 8.8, 18.5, 17.5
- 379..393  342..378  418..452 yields 6.3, 17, 19.2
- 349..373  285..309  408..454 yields 1.8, 18.9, 19.2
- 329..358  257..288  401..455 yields 0.3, 18.6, 19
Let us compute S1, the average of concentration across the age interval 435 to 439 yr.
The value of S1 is 18.8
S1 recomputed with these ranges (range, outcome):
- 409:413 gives 18.8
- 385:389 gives 9.42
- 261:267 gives 17.8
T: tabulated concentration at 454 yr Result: 19.2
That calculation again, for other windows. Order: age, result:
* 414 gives 18.9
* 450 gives 19.3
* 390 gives 9.93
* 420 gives 19.6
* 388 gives 9.47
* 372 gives 14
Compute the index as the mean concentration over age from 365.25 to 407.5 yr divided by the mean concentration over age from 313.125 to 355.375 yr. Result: 0.71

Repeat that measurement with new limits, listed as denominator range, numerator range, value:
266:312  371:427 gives 0.79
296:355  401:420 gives 1.01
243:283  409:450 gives 1.05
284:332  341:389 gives 0.82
